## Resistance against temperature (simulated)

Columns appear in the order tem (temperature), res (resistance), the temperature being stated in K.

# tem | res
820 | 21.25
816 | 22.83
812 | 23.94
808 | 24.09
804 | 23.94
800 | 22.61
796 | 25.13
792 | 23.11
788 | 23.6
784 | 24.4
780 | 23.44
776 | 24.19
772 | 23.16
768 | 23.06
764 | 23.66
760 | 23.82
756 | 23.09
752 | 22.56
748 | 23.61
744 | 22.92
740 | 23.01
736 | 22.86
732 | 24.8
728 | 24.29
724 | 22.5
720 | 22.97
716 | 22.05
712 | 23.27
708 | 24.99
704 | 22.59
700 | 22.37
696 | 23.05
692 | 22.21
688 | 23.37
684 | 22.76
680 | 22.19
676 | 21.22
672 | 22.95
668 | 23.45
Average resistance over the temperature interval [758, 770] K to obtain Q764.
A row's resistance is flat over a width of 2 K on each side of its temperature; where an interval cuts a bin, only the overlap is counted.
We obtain 23.5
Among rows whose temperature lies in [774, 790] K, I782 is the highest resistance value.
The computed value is 24.4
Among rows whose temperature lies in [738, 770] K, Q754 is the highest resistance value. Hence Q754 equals 23.82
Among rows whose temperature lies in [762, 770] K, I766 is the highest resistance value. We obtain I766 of 23.66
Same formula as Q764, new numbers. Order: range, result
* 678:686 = 22.5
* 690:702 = 22.5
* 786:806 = 23.7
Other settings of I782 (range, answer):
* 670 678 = 22.95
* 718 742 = 24.8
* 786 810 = 25.13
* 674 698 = 23.37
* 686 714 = 24.99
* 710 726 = 23.27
